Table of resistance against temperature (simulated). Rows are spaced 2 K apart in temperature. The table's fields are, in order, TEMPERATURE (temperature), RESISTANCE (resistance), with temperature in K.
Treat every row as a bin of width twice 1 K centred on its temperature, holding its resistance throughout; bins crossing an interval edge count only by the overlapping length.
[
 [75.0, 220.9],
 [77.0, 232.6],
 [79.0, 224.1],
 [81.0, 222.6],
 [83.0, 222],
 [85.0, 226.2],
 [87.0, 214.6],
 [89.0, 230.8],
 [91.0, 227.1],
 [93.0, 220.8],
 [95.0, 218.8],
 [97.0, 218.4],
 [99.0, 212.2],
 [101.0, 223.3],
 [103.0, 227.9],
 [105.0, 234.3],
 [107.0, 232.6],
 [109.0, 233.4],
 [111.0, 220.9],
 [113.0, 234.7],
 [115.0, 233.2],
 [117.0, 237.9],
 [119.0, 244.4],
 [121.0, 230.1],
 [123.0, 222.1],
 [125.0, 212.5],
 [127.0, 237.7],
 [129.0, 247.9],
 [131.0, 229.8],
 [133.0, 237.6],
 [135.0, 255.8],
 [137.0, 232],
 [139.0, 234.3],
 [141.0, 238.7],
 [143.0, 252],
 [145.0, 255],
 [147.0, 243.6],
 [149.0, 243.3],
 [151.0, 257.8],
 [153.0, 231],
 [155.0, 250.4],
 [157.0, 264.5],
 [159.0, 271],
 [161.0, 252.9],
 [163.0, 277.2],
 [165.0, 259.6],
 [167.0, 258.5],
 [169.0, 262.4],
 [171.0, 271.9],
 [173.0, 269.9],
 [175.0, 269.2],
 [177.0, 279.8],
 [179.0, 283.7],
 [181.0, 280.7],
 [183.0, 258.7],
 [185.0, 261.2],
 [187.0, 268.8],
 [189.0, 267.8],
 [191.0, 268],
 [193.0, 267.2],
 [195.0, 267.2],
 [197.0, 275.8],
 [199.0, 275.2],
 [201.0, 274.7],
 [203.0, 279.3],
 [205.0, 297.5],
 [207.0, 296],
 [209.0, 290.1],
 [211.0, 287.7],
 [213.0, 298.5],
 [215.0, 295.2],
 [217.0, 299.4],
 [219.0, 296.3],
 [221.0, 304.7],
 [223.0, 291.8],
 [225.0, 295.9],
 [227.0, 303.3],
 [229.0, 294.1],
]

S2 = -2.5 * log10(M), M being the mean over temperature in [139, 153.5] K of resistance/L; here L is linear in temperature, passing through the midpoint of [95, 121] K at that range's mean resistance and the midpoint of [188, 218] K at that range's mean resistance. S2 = 0.02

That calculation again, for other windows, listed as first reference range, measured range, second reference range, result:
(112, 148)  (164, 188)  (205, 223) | 0.003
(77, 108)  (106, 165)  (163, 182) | 0.031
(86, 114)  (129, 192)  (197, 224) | 0.015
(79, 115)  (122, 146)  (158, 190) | 0.036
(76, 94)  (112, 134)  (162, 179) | 0.050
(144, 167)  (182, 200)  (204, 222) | 0.051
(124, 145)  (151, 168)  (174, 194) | -0.014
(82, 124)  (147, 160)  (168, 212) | 0.011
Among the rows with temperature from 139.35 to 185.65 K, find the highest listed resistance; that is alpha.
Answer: 283.7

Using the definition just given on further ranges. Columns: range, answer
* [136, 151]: 257.8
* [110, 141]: 255.8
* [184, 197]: 275.8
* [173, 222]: 304.7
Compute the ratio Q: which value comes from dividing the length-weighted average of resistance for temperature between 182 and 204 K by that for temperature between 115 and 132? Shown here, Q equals 1.2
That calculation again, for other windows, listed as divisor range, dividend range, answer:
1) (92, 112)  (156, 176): 1.18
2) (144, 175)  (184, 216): 1.08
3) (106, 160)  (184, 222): 1.18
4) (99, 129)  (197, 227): 1.27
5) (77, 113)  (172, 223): 1.25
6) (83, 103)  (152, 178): 1.19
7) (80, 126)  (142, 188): 1.16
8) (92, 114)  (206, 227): 1.31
